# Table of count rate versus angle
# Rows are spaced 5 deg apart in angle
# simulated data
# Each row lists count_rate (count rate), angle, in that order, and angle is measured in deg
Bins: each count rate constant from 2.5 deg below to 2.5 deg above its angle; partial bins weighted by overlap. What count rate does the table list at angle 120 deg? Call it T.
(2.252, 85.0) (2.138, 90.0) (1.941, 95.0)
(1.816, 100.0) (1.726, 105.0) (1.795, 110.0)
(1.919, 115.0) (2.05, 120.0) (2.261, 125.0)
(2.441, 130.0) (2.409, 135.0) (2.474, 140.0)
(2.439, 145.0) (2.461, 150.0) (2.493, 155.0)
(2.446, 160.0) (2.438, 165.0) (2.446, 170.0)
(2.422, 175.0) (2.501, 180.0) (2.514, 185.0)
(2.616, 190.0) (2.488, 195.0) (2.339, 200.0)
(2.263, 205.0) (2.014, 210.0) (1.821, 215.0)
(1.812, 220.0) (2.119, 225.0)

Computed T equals 2.05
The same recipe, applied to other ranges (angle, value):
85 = 2.252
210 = 2.014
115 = 1.919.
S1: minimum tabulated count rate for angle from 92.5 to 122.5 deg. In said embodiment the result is 1.726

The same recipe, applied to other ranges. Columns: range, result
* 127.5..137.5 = 2.409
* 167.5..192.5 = 2.422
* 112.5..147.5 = 1.919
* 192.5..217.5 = 1.821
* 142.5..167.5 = 2.438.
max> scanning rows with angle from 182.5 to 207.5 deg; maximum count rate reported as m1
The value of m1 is 2.616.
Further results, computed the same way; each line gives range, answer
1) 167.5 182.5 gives 2.501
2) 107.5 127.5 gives 2.261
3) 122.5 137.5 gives 2.441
